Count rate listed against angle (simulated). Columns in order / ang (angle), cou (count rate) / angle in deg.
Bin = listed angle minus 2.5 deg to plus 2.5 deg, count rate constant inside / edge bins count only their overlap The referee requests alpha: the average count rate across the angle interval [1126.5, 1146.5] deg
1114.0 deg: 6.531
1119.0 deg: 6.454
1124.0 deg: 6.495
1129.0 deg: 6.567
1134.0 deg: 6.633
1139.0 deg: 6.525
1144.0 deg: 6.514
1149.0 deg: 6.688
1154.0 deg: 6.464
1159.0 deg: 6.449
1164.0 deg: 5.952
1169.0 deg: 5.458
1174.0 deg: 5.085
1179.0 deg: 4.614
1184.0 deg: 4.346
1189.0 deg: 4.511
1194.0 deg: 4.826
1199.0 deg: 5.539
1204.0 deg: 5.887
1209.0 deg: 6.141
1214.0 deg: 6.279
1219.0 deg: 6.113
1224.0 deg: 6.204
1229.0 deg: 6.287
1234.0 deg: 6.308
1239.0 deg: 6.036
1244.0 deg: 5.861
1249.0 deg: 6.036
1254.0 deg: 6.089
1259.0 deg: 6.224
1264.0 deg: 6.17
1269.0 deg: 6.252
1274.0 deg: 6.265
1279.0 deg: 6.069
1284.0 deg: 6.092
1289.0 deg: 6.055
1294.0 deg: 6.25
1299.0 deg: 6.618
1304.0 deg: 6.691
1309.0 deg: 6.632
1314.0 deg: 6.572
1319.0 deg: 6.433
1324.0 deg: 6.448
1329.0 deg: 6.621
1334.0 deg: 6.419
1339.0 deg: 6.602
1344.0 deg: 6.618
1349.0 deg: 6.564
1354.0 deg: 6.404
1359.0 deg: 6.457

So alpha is 6.56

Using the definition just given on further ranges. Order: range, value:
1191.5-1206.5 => 5.42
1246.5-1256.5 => 6.06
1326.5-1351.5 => 6.56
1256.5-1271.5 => 6.22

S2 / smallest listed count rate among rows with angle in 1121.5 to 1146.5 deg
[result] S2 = 6.495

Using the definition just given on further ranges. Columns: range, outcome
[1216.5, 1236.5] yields 6.113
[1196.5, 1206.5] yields 5.539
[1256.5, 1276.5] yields 6.17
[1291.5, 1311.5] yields 6.25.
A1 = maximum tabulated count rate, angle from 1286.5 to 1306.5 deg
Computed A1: 6.691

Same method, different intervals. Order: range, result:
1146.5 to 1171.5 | 6.688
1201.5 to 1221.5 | 6.279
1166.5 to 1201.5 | 5.539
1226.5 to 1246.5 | 6.308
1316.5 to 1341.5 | 6.621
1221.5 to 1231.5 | 6.287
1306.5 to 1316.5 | 6.632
